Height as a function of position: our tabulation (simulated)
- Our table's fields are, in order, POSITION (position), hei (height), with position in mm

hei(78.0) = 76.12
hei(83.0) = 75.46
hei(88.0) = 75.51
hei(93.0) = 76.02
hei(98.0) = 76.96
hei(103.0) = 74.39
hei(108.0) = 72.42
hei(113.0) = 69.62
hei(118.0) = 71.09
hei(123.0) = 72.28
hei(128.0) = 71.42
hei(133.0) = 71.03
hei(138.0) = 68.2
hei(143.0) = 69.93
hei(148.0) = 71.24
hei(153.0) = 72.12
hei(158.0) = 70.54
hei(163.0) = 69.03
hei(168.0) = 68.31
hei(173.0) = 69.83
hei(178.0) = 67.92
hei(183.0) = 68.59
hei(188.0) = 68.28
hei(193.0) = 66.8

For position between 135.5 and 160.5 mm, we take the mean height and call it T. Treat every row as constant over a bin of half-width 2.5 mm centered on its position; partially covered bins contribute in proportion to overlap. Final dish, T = 70.4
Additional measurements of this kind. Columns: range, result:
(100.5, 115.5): 72.1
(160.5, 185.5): 68.7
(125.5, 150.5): 70.4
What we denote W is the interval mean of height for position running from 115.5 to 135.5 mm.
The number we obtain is 71.5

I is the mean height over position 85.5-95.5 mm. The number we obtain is 75.8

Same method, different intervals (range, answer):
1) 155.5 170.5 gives 69.3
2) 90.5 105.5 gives 75.8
